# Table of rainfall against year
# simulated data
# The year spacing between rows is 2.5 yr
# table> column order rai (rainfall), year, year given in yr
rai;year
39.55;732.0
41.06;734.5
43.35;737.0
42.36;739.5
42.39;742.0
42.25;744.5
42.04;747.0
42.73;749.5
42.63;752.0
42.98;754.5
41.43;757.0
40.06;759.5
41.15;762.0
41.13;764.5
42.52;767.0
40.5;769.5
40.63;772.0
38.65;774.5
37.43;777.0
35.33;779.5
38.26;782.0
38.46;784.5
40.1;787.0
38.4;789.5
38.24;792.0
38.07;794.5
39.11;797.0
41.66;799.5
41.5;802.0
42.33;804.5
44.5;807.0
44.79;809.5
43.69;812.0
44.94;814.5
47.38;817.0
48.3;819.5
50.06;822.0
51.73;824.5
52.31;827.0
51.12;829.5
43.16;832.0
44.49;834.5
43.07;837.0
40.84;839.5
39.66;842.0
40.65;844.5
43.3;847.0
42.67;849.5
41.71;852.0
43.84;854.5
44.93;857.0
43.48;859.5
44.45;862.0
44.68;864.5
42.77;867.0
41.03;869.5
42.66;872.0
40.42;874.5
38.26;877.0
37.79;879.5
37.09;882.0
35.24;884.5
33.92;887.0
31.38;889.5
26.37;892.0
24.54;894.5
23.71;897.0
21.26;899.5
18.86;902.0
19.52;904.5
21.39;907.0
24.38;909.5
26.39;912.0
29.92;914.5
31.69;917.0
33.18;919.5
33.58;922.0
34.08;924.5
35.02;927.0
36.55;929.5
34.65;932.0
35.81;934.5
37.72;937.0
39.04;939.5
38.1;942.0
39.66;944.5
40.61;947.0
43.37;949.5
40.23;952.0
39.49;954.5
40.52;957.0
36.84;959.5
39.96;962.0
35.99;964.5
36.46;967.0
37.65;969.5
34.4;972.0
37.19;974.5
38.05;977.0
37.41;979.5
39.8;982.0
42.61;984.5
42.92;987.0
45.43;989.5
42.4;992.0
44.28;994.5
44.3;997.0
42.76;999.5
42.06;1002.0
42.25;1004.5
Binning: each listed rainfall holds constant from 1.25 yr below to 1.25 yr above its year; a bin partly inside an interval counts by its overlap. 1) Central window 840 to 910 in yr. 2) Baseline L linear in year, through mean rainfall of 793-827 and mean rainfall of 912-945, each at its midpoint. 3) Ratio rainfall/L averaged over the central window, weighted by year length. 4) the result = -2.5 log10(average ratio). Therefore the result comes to 0.12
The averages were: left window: 44.7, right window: 34.9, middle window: 35.5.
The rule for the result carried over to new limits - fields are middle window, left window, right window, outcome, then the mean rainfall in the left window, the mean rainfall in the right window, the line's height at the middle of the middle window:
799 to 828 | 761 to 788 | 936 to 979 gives -0.18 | 39.4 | 38.5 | 39.3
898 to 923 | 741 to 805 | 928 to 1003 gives 0.46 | 40.4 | 39.5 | 39.8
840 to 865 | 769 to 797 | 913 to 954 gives -0.14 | 38.5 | 36.4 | 37.6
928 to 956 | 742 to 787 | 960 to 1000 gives 0.04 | 40.5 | 40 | 40.1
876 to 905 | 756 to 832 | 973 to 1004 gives 0.40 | 42.5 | 41.6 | 42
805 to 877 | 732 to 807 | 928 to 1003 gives -0.11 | 40.6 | 39.5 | 40.2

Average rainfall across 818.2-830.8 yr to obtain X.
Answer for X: 50.7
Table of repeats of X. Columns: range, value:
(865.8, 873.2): 42.1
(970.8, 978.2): 36.6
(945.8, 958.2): 40.8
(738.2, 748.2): 42.3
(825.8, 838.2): 46.8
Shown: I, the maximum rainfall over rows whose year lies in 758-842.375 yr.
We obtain 52.31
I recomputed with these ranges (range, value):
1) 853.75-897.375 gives 44.93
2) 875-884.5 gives 38.26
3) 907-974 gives 43.37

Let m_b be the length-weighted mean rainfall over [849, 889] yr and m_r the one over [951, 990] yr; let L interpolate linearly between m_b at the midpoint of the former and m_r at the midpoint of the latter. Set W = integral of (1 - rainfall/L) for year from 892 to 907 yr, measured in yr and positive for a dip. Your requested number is 6.8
